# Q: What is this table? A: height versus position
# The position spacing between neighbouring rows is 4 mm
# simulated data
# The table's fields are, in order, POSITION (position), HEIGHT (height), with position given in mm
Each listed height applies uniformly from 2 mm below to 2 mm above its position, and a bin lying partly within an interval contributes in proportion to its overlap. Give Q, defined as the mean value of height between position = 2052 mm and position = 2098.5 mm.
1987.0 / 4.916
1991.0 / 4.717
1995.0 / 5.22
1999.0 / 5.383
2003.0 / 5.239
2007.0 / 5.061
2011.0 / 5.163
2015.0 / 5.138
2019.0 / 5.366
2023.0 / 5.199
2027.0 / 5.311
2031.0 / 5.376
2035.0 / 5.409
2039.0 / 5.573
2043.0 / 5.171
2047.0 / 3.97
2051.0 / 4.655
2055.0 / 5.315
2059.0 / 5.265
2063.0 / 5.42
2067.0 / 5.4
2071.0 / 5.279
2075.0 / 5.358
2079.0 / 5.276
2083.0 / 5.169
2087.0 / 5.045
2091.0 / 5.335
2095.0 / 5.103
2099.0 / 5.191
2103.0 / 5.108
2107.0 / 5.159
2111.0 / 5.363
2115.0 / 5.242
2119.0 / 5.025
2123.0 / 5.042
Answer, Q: 5.25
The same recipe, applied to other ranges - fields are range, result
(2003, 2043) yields 5.28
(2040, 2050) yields 4.68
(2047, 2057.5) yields 4.8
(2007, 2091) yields 5.19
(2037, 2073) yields 5.12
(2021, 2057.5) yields 5.11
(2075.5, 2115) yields 5.2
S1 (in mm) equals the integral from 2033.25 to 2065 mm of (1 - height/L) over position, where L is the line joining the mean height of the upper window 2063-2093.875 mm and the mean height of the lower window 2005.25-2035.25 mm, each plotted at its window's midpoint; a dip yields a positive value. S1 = 1.0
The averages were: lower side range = 5.25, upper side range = 5.27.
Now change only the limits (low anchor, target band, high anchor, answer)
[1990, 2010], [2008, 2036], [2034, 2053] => -1.28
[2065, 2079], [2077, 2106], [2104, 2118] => 0.59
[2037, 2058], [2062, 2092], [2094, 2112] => -1.22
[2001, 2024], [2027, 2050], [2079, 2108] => 0.38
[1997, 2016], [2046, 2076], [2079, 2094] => 0.48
